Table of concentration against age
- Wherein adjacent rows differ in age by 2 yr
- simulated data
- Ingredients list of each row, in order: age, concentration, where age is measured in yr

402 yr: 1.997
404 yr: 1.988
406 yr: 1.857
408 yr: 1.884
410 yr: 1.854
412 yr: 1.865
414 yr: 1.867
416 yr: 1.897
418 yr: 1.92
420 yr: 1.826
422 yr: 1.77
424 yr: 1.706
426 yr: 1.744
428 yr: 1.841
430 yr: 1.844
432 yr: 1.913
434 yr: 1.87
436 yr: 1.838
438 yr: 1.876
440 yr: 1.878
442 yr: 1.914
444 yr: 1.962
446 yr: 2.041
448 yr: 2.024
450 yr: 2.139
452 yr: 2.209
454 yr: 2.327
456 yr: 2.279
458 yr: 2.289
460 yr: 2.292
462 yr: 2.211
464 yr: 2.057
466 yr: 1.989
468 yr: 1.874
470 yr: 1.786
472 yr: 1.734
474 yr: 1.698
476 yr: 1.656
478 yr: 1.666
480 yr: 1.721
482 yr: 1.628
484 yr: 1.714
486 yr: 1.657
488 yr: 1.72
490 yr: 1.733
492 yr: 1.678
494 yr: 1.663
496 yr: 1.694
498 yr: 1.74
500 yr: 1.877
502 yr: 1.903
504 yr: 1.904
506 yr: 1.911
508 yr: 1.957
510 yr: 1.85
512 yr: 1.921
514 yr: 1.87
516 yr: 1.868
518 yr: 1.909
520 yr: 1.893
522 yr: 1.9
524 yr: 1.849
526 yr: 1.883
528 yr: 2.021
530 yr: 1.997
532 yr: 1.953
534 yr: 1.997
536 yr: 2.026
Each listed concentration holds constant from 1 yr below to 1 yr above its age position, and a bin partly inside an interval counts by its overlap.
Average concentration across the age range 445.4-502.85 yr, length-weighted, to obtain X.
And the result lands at 1.9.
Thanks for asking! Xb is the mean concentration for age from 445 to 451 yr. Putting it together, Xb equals 2.07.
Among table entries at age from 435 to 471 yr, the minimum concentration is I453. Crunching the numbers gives 1.786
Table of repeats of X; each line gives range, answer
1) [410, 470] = 1.97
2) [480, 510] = 1.77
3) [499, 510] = 1.9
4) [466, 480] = 1.75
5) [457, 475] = 1.99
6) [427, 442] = 1.87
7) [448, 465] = 2.21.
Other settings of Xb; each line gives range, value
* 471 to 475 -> 1.72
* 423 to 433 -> 1.81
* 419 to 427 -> 1.76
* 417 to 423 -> 1.84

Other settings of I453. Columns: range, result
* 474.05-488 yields 1.628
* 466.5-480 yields 1.656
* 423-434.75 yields 1.706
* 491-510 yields 1.663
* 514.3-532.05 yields 1.849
